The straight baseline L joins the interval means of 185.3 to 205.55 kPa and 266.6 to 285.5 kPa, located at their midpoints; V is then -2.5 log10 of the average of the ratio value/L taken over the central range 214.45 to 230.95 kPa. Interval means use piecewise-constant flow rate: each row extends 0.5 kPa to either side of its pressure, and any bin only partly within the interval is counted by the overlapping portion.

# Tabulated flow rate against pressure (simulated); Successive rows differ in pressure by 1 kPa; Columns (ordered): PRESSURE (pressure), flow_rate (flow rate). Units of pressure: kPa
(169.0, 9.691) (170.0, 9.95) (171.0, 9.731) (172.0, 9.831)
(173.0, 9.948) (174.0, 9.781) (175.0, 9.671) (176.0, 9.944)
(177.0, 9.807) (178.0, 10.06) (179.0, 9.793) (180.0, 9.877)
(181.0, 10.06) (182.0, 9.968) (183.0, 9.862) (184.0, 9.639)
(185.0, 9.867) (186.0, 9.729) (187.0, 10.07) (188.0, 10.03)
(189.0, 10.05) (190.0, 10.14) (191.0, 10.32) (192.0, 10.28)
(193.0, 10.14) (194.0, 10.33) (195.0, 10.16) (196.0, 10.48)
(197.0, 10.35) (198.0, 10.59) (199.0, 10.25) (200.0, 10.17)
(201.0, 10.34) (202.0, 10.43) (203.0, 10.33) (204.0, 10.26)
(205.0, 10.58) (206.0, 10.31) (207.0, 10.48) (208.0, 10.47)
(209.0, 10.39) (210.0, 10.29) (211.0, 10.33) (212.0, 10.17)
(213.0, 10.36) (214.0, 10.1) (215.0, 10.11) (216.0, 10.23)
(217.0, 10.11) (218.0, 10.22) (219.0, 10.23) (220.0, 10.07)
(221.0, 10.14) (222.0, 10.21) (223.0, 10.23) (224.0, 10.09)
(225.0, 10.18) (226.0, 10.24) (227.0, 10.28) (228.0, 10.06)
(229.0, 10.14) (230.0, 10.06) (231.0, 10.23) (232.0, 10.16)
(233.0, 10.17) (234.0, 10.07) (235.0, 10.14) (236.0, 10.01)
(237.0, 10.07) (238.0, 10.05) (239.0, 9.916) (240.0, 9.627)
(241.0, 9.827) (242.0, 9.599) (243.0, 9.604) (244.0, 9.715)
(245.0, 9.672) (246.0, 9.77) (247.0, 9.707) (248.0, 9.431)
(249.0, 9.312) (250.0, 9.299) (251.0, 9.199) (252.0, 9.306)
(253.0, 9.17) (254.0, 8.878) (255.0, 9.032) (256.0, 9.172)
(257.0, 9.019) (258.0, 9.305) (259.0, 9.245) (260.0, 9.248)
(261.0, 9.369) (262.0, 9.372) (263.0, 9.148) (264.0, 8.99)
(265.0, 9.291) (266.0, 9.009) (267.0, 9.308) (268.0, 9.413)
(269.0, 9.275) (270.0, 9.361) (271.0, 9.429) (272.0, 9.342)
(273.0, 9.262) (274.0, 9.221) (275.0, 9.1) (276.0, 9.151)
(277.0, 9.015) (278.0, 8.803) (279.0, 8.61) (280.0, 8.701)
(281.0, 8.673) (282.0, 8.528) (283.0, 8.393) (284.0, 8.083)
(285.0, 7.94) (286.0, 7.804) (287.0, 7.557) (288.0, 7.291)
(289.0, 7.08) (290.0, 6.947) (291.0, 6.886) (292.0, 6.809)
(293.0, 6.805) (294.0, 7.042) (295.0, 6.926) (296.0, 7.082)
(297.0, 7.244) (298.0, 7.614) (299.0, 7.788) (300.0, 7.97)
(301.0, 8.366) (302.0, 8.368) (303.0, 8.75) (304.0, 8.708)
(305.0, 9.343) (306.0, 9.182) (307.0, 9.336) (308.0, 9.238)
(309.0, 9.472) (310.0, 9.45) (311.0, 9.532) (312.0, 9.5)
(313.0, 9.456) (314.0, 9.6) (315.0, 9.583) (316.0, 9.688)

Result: -0.04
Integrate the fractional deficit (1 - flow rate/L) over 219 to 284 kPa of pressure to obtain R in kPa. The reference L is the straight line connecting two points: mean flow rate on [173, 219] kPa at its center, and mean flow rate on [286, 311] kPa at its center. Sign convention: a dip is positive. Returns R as -3.71 kPa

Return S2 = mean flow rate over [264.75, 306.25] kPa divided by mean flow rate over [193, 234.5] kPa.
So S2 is 0.81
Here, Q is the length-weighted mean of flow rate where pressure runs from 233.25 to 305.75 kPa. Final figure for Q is 8.82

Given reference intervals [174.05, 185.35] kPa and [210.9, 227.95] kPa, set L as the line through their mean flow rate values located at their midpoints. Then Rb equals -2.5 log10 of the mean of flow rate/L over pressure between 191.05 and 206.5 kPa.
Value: -0.033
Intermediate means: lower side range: 9.86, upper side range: 10.2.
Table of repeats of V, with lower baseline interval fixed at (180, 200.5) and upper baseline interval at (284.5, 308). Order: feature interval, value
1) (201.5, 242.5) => -0.08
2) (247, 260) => -0.06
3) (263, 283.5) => -0.09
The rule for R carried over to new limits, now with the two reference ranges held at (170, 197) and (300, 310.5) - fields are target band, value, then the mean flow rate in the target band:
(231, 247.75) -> -0.6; 9.89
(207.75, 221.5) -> -0.7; 10.2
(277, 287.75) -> 1.0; 8.32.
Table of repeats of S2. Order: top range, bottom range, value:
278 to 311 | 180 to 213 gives 0.79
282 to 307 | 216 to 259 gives 0.80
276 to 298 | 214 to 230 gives 0.76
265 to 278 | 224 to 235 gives 0.91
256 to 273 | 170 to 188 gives 0.94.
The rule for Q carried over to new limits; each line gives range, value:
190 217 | 10.3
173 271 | 9.89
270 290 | 8.51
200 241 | 10.2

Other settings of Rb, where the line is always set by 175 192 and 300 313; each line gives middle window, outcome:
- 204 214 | -0.06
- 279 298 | 0.21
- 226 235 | -0.06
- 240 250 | -0.01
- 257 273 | 0.01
